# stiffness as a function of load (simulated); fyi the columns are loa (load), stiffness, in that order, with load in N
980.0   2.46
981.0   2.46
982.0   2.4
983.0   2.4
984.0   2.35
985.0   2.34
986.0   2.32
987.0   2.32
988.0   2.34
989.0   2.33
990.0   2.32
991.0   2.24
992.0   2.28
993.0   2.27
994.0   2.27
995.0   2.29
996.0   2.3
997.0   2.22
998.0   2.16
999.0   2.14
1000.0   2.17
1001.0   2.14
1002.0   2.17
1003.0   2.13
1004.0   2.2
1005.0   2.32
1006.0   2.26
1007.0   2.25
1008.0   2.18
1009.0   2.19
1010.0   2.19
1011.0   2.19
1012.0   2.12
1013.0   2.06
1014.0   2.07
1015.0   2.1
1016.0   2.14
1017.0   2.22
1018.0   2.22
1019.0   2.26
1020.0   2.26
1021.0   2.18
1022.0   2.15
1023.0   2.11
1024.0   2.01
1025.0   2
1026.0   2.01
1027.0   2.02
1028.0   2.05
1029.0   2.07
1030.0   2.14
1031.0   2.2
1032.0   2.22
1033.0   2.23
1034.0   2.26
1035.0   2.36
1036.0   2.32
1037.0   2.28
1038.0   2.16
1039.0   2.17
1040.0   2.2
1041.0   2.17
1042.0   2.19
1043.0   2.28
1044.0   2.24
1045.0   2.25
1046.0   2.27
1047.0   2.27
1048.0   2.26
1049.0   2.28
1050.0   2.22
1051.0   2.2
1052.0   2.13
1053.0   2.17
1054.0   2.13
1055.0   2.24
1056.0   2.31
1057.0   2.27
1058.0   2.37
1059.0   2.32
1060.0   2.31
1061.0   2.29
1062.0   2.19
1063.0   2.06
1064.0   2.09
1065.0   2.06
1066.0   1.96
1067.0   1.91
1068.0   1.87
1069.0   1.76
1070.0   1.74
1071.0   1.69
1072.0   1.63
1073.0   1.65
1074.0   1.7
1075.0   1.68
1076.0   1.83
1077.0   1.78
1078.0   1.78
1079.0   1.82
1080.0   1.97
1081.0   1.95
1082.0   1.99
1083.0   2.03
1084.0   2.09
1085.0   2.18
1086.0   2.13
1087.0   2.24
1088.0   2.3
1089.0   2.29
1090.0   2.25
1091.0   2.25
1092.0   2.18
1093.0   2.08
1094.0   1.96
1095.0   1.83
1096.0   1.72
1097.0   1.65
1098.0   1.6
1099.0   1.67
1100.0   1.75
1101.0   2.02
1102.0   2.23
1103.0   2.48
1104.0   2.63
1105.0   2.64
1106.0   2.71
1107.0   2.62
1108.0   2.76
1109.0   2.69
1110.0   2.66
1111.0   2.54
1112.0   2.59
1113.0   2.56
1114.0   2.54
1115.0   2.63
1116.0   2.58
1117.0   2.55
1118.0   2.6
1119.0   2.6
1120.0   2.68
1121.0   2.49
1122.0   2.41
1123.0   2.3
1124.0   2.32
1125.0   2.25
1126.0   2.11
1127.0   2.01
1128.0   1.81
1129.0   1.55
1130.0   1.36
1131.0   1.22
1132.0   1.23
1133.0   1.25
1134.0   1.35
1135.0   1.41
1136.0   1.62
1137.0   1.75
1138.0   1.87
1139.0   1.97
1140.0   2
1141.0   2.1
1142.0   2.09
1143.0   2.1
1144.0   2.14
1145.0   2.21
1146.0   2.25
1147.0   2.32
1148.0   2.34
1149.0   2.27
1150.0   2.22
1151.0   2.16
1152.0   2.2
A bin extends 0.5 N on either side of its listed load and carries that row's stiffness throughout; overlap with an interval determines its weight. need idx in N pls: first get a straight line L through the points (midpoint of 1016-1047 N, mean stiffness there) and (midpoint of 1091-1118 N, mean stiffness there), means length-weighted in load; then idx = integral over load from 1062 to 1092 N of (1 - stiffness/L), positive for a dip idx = 4.0 N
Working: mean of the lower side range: 2.18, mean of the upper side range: 2.31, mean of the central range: 1.96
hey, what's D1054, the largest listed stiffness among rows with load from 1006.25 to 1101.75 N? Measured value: 2.37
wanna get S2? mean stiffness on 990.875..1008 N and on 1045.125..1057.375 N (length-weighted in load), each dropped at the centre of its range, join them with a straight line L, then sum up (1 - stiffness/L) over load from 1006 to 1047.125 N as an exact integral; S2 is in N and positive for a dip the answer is 0.9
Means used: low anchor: 2.22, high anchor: 2.23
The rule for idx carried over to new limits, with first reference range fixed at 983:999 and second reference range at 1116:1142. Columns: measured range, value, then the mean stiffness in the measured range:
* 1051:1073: 0.6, 2.06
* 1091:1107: -0.5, 2.1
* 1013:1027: 0.6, 2.13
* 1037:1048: -0.3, 2.22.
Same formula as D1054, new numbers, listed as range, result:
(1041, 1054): 2.28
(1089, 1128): 2.76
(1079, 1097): 2.3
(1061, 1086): 2.29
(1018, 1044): 2.36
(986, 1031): 2.34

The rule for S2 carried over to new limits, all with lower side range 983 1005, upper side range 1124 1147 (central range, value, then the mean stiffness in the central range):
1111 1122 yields -4.0 N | 2.57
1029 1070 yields -1.9 N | 2.18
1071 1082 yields 1.2 N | 1.78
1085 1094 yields -1.1 N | 2.2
